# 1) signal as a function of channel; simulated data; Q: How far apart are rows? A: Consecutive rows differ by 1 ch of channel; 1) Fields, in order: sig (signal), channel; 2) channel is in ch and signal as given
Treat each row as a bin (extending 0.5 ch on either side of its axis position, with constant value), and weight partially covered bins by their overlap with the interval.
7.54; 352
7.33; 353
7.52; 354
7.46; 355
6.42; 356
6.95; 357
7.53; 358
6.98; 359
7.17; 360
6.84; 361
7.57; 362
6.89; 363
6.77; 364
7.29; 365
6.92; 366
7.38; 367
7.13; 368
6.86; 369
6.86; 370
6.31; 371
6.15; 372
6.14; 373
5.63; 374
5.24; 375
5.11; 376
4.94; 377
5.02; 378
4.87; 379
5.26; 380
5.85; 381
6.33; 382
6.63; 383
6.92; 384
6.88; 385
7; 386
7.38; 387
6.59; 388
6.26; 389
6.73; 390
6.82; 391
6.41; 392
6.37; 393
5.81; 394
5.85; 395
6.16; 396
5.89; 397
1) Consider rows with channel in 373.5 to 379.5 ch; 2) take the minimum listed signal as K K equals 4.87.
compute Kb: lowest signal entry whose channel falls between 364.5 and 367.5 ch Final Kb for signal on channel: 6.92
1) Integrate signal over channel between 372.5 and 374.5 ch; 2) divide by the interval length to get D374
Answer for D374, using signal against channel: 5.88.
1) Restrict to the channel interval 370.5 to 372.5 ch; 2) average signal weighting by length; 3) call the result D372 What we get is 6.23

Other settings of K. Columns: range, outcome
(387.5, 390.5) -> 6.26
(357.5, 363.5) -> 6.84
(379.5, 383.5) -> 5.26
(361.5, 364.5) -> 6.77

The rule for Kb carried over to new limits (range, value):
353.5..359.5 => 6.42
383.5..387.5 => 6.88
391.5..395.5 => 5.81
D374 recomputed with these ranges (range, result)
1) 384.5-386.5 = 6.94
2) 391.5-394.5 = 6.2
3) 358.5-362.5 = 7.14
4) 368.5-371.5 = 6.68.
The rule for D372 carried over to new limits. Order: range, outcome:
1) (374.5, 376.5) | 5.18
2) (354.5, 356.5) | 6.94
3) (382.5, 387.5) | 6.96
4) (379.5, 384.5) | 6.2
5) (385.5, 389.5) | 6.81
